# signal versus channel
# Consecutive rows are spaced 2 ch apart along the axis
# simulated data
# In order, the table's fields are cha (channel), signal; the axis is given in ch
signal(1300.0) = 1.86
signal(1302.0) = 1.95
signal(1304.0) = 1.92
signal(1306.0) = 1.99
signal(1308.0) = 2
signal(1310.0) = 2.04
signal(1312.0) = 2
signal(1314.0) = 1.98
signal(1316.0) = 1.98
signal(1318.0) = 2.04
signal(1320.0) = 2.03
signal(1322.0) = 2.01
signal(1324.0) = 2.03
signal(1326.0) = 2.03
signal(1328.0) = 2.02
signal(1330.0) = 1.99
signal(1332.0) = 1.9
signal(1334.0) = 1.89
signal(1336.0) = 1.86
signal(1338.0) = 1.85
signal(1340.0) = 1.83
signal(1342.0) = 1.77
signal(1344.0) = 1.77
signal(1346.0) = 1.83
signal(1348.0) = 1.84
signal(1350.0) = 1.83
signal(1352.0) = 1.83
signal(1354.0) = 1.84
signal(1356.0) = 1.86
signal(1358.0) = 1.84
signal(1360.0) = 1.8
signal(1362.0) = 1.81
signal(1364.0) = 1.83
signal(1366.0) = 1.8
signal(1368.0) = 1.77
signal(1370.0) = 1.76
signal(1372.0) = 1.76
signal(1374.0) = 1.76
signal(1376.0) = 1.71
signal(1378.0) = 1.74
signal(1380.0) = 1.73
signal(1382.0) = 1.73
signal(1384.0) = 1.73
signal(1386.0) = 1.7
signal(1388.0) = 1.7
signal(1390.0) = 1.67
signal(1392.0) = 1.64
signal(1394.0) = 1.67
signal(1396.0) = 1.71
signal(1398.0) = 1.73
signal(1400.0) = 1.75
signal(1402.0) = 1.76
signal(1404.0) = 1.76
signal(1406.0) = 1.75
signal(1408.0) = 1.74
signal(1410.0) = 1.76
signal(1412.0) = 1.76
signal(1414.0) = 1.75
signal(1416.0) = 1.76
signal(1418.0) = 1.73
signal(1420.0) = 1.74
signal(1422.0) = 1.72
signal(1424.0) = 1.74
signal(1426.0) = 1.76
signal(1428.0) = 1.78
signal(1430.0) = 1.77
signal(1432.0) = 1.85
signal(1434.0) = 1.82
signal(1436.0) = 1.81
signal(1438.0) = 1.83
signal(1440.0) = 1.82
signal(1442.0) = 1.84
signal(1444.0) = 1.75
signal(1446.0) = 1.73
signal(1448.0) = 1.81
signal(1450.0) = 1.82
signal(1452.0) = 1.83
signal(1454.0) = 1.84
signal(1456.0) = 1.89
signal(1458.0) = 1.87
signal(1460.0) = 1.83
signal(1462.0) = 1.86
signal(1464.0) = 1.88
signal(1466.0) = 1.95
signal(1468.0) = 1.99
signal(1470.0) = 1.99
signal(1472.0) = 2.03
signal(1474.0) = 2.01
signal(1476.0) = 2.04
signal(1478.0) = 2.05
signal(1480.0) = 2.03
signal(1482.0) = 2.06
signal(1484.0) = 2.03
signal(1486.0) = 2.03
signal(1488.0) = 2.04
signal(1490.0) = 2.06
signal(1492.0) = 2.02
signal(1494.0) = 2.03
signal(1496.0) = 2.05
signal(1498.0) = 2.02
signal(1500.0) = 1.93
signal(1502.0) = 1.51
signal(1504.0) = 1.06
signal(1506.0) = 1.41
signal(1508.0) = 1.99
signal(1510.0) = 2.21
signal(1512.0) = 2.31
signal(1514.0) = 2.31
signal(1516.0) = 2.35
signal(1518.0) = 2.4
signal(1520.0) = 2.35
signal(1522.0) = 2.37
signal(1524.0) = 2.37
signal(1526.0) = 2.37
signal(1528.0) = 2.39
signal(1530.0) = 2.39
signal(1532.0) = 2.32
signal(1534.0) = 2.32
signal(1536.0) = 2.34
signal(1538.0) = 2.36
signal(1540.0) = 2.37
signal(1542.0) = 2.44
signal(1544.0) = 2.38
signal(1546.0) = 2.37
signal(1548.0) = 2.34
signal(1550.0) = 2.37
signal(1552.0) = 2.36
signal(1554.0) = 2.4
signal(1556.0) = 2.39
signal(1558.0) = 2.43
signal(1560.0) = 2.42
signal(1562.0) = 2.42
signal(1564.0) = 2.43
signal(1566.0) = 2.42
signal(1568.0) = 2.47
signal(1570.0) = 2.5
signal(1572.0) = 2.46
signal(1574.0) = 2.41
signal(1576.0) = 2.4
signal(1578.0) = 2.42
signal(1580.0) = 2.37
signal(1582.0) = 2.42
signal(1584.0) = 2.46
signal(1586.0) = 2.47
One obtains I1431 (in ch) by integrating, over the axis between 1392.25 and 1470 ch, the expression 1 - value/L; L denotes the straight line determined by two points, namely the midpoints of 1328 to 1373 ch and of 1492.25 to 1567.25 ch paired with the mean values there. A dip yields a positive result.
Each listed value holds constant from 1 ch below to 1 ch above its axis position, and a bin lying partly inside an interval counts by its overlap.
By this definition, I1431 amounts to 8.5 ch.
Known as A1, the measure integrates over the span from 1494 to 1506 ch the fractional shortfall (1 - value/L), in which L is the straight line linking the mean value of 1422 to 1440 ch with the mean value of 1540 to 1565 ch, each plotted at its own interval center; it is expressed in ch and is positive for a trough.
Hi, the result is 2.3 ch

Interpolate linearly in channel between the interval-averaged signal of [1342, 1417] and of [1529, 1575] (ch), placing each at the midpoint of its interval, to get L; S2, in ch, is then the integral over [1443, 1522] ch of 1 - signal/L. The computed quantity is 6.6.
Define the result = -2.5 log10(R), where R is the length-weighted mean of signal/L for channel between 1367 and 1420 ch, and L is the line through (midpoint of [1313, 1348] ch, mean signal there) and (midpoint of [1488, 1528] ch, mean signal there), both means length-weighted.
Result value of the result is 0.14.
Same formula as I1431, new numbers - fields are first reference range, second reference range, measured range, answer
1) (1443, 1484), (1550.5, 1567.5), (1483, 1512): 2.6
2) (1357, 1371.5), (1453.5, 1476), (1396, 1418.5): 1.3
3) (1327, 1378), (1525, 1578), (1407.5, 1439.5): 4.1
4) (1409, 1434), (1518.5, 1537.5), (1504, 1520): 1.3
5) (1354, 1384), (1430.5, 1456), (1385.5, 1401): 0.8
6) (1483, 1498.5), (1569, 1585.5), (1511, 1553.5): -2.6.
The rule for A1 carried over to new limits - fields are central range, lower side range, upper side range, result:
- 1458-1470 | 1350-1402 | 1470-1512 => -0.06 ch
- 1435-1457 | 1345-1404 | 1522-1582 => 2.20 ch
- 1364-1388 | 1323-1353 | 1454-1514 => 1.94 ch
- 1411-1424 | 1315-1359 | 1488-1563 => 1.87 ch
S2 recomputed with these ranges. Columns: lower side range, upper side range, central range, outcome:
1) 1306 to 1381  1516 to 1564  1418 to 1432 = 2.2 ch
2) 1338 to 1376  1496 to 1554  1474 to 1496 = 0.7 ch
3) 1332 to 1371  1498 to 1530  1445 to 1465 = 1.6 ch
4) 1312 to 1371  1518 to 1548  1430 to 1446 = 2.4 ch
